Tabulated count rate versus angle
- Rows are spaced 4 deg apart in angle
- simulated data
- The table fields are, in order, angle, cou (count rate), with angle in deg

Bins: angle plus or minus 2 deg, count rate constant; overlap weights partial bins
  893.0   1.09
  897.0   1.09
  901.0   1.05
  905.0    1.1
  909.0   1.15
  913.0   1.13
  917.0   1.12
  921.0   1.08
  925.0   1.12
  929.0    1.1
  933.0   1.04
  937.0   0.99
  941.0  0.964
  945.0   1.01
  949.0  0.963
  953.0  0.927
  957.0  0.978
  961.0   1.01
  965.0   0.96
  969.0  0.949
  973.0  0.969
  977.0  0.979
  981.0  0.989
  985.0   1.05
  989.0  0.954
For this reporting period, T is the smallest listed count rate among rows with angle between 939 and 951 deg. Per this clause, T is 0.963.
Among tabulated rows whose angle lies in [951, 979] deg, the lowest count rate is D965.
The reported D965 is 0.927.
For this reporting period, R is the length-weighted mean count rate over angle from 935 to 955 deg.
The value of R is 0.971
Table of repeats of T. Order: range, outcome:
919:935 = 1.04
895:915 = 1.05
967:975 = 0.949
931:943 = 0.964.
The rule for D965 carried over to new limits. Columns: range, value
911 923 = 1.08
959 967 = 0.96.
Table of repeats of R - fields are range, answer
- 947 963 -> 0.97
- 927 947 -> 1.02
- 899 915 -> 1.11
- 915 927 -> 1.11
